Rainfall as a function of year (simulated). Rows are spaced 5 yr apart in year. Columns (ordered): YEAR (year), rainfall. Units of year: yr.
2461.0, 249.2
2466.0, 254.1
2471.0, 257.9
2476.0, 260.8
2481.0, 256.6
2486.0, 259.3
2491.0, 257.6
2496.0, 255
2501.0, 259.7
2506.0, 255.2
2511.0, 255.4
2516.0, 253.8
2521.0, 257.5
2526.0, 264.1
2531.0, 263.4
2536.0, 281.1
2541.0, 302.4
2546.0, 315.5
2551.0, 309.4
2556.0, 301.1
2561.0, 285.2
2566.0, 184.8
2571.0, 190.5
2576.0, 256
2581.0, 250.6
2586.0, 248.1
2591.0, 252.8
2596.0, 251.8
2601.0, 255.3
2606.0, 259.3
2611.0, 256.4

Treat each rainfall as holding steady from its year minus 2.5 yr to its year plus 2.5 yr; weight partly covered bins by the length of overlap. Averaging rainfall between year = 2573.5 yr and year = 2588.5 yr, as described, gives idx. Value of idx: 252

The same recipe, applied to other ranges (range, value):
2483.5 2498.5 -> 257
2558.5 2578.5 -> 229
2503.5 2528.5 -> 257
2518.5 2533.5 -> 262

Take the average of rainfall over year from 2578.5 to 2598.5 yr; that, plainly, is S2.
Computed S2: 251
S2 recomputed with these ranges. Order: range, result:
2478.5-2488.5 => 258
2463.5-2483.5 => 257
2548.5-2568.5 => 270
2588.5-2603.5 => 253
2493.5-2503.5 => 257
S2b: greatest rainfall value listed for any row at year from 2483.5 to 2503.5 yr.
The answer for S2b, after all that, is 259.7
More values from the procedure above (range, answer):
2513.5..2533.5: 264.1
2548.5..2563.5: 309.4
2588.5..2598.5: 252.8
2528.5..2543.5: 302.4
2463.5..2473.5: 257.9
